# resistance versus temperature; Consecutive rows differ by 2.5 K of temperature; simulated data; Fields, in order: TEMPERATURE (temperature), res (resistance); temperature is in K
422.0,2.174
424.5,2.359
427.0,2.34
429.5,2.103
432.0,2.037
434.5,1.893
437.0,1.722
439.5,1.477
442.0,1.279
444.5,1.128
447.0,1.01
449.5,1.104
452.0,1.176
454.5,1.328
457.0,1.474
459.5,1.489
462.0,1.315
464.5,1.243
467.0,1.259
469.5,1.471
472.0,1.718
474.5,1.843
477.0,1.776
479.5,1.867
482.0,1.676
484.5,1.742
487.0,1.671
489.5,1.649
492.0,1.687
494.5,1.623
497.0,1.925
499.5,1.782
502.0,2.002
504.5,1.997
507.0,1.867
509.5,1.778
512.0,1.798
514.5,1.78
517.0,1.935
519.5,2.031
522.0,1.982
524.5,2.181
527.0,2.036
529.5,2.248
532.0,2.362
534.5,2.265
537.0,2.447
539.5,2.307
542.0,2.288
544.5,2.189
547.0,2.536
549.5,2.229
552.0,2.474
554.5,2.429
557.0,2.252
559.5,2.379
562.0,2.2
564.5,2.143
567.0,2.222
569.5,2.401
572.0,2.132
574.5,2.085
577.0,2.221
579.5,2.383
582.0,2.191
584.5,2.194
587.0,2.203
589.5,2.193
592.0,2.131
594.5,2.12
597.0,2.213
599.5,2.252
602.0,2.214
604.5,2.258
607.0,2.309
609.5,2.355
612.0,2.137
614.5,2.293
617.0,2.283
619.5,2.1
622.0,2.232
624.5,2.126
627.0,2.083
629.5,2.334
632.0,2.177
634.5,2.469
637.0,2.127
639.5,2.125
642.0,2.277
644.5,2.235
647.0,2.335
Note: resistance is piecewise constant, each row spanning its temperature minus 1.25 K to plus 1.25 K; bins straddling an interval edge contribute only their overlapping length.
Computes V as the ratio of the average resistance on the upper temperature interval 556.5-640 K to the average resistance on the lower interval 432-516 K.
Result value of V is 1.39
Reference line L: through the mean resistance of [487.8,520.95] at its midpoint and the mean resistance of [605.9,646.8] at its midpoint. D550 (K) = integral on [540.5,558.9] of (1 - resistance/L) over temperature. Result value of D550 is -3.36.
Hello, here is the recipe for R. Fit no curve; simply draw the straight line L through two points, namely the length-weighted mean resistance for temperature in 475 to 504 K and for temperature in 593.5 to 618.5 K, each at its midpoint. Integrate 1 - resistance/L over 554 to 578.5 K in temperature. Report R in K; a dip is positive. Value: -1.9 K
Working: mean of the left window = 1.77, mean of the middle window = 2.24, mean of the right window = 2.24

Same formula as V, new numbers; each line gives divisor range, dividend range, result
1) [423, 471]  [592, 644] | 1.44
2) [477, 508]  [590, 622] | 1.24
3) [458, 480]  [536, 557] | 1.53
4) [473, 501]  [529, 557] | 1.34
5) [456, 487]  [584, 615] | 1.41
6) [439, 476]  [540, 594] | 1.67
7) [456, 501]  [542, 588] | 1.40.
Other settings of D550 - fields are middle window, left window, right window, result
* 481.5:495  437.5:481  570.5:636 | -0.9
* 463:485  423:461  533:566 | 2.4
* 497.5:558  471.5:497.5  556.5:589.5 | -4.5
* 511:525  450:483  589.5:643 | -1.5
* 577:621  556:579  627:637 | 0.5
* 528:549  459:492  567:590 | -3.6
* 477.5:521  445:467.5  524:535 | 0.0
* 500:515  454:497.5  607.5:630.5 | -1.2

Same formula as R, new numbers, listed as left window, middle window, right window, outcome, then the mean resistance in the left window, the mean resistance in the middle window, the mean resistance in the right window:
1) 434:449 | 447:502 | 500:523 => 2.5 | 1.38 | 1.56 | 1.9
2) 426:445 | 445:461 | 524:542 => 5.2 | 1.76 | 1.26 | 2.27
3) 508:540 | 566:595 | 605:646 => -0.6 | 2.08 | 2.21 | 2.23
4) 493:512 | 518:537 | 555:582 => -1.7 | 1.85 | 2.17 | 2.24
